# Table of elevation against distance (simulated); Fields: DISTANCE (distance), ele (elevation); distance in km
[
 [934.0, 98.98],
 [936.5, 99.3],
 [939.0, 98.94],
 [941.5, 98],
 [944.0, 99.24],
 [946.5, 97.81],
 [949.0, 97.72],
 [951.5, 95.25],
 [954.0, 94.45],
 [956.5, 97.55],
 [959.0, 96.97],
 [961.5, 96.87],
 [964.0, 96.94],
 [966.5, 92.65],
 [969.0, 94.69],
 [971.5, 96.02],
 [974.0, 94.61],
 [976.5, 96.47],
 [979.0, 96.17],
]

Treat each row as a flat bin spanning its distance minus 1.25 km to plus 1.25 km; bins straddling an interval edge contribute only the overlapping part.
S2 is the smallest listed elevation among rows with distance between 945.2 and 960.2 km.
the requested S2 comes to 94.45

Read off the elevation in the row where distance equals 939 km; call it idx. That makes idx 98.94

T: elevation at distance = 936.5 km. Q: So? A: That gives 99.3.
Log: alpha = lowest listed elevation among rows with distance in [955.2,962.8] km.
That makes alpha 96.87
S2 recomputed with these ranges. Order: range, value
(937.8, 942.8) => 98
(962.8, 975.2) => 92.65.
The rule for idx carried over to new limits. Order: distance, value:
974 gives 94.61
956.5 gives 97.55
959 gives 96.97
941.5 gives 98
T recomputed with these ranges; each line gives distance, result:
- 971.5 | 96.02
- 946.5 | 97.81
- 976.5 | 96.47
